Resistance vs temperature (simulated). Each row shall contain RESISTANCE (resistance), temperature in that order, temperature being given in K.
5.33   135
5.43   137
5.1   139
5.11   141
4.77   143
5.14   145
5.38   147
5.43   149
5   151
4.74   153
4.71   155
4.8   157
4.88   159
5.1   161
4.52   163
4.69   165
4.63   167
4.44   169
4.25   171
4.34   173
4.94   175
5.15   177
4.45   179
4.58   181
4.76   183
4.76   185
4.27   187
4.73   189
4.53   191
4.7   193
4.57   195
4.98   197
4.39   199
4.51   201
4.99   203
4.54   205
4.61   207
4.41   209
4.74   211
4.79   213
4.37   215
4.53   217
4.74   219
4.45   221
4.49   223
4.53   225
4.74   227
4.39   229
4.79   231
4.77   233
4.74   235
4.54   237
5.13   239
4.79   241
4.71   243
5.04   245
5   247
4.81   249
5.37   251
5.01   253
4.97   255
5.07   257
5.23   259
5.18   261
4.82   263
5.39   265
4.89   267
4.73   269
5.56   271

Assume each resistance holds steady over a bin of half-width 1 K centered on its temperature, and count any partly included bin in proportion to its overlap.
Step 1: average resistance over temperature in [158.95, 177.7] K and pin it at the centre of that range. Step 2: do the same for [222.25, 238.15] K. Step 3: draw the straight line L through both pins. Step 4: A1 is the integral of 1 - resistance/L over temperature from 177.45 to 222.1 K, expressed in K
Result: 0.4 K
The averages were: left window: 4.68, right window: 4.63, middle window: 4.62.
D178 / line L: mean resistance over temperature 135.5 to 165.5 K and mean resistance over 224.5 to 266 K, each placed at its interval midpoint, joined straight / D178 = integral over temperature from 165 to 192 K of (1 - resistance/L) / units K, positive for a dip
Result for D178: 2.0 K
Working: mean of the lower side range 5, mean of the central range 4.61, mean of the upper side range 4.91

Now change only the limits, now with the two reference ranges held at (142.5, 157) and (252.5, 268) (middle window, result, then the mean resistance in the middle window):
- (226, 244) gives 1.2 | 4.73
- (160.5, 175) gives 1.3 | 4.57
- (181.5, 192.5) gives 0.9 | 4.61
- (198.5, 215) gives 1.4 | 4.61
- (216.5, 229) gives 1.2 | 4.57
